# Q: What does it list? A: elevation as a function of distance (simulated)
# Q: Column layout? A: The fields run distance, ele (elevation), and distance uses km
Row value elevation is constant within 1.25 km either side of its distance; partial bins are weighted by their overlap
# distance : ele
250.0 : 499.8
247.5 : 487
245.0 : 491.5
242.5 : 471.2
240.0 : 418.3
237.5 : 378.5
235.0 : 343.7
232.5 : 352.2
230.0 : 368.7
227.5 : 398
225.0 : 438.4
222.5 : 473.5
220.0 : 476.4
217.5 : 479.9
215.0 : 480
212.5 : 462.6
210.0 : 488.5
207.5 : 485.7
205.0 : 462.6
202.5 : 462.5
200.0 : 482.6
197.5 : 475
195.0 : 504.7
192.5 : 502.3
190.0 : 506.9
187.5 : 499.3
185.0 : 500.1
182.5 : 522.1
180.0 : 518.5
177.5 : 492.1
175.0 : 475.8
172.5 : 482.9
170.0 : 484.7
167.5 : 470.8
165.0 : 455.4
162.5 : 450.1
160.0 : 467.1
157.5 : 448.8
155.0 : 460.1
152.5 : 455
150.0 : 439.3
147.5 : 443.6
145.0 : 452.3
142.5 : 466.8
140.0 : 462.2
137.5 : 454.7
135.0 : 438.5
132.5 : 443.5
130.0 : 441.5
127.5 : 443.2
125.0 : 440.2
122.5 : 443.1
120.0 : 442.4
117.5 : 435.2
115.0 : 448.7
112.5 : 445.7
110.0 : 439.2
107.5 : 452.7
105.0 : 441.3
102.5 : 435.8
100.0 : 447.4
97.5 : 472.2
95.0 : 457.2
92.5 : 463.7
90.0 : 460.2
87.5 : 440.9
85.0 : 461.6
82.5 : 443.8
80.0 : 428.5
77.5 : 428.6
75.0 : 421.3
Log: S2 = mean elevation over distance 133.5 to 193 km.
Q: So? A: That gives 472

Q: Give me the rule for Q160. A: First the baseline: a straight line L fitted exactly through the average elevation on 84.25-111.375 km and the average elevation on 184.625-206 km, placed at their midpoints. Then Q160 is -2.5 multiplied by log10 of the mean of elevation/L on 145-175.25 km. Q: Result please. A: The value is 0.03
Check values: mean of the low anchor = 452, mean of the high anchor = 488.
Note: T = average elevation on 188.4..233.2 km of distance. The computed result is 463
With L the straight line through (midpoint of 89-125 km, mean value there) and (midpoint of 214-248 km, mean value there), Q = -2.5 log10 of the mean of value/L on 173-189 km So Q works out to -0.145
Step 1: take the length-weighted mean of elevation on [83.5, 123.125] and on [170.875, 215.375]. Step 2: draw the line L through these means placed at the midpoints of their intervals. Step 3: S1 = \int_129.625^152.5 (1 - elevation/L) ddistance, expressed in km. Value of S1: 0.8 km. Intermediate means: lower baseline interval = 449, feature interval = 450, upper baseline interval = 489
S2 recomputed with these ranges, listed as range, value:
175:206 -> 494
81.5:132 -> 448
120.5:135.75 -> 442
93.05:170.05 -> 451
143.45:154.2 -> 449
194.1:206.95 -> 477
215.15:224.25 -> 475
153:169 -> 459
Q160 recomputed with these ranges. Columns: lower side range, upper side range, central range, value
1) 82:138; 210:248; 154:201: -0.10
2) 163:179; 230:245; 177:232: -0.09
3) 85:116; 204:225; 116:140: 0.03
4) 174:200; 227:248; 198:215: -0.02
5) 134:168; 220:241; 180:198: -0.17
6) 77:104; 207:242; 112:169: -0.02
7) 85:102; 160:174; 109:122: 0.04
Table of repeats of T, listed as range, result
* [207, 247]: 438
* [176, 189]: 506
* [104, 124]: 444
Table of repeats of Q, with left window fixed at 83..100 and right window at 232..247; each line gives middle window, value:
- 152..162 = -0.04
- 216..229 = -0.08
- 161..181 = -0.10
